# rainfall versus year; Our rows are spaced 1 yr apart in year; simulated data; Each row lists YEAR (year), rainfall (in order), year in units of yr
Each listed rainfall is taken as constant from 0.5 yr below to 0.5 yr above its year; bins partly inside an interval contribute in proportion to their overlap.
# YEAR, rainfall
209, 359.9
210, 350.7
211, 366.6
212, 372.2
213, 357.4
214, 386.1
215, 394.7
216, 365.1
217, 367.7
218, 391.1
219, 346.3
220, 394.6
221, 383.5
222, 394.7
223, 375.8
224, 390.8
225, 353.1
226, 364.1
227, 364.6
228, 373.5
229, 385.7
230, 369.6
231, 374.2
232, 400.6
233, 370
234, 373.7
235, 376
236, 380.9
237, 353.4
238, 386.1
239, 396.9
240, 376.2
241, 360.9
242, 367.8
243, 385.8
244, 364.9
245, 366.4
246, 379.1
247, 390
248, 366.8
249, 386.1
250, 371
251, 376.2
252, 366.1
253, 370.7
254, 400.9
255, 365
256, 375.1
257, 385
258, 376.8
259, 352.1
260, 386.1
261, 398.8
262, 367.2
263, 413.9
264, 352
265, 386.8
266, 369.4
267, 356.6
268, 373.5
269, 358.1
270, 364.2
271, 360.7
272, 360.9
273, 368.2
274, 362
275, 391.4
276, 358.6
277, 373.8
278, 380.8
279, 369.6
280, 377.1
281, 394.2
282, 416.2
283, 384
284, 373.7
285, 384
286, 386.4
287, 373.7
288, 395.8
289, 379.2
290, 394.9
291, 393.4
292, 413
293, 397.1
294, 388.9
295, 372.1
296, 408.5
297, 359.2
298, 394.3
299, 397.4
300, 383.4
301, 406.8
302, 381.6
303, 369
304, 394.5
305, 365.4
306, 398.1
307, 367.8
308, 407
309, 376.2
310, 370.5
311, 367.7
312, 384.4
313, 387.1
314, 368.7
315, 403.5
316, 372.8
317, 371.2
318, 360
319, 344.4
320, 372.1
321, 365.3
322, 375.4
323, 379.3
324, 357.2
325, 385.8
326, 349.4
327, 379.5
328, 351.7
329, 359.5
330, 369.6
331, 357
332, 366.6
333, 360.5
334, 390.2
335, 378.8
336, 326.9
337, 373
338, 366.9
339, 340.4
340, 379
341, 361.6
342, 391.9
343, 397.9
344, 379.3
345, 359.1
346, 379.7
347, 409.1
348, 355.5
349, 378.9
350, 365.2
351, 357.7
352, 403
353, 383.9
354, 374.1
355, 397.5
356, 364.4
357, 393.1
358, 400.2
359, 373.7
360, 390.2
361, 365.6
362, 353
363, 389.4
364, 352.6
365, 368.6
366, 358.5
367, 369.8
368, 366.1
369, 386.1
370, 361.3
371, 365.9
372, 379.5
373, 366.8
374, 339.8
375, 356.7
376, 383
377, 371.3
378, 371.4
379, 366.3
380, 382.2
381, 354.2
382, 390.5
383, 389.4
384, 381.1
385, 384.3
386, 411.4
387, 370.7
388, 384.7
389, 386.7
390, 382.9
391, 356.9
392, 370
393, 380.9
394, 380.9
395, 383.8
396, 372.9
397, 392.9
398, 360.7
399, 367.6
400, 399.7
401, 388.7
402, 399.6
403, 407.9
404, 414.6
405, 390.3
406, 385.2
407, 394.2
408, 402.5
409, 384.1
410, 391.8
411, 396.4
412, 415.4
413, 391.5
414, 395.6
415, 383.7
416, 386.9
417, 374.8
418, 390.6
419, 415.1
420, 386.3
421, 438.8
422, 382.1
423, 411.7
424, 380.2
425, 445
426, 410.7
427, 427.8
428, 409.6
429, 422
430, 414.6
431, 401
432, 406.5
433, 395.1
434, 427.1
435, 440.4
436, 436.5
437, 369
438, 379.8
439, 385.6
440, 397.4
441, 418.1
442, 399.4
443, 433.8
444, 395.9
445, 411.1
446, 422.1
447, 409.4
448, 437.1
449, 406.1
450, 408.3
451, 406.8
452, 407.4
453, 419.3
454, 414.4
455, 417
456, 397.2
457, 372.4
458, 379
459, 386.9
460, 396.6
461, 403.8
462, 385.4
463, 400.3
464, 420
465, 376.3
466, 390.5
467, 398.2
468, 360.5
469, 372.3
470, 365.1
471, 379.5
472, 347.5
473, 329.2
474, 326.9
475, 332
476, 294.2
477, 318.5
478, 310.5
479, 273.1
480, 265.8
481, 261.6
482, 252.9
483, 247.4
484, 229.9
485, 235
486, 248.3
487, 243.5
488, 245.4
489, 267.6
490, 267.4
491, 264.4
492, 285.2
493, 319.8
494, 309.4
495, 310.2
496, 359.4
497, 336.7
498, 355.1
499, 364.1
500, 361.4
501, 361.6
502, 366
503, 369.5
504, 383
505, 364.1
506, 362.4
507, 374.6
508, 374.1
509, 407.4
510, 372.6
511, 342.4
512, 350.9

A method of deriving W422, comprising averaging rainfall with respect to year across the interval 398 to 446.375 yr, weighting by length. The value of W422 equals 402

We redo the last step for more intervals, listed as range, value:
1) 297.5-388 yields 375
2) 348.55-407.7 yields 378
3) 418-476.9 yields 396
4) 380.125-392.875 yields 380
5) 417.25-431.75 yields 409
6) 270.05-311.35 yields 383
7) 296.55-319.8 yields 380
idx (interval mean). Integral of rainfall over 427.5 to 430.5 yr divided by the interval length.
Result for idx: 415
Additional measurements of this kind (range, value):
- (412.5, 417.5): 386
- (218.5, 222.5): 380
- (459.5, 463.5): 397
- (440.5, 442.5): 409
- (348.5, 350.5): 372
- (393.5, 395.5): 382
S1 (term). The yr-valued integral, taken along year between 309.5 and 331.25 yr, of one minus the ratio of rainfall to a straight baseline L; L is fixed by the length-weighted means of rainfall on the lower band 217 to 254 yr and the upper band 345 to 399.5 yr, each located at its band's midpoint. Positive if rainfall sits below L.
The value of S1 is 0.3 yr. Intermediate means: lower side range 376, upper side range 375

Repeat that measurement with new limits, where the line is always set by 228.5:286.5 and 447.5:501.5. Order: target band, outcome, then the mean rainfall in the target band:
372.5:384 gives -0.4 yr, 371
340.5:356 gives -0.8 yr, 379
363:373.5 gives -0.3 yr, 369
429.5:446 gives -2.9 yr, 407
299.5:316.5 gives -0.7 yr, 383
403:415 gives -1.5 yr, 396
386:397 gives -0.8 yr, 379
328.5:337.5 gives 0.0 yr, 365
